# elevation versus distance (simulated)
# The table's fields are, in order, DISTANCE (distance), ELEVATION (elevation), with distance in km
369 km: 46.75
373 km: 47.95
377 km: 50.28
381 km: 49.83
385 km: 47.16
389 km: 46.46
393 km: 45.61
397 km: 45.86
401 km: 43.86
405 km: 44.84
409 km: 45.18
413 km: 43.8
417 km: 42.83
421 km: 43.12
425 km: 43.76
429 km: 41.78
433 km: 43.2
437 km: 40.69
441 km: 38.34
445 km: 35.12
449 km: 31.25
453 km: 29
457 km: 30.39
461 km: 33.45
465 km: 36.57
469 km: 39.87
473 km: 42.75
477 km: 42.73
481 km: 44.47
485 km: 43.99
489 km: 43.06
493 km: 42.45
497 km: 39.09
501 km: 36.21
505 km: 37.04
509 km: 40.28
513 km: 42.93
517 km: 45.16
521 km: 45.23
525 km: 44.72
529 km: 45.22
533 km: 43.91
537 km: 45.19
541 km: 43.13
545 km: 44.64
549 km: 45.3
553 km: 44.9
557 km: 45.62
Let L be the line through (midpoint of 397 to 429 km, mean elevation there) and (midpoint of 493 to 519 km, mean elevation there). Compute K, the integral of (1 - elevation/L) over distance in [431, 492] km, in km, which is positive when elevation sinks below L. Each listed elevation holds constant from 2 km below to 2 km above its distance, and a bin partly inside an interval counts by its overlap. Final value 5.2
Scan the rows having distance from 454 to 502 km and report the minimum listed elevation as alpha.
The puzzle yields 30.39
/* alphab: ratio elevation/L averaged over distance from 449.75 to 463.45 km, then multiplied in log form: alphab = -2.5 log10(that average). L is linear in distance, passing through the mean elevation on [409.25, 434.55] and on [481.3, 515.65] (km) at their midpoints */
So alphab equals 0.33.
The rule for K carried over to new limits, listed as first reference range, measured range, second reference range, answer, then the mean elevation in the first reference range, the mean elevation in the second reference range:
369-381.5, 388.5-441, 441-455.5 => -4.9 km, 48.9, 32.6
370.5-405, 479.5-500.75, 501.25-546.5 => 1.0 km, 47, 43.1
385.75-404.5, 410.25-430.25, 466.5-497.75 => 0.6 km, 45.5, 42.3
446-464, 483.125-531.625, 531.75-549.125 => -3.4 km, 31.6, 44.4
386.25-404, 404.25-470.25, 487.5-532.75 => 8.0 km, 45.5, 42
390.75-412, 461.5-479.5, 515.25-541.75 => 1.9 km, 45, 44.7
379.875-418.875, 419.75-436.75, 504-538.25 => 0.9 km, 45.5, 43.4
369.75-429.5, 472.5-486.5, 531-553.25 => 0.4 km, 45.6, 44.5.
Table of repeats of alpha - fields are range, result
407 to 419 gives 42.83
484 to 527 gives 36.21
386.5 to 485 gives 29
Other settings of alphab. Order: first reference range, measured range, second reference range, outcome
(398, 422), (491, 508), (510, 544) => 0.14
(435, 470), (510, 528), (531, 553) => -0.06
